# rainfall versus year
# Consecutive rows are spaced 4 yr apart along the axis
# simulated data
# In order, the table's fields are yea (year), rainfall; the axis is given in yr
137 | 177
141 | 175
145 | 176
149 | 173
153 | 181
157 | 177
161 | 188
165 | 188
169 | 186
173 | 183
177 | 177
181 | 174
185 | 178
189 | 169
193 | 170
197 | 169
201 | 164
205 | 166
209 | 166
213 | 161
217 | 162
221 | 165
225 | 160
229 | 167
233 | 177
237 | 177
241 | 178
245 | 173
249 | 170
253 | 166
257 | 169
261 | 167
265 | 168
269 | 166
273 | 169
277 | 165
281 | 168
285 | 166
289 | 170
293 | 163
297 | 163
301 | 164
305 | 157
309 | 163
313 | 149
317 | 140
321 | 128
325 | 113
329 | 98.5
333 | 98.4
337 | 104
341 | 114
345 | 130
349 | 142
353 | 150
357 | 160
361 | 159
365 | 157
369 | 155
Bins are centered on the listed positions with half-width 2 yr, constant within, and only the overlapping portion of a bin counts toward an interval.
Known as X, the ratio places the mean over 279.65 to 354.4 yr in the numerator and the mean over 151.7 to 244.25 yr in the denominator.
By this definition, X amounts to 0.81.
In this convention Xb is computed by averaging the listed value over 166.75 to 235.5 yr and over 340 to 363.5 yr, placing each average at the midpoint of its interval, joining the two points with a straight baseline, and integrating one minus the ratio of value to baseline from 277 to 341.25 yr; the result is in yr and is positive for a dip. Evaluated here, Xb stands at 3.9 yr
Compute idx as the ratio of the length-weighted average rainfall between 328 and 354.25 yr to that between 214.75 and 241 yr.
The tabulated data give 0.71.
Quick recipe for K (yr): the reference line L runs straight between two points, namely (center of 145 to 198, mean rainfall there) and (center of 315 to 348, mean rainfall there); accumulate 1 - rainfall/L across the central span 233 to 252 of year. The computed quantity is -3.0 yr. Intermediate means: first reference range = 178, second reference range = 117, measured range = 174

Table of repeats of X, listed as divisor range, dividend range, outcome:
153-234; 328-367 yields 0.77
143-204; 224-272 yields 0.96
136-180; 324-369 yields 0.73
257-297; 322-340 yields 0.63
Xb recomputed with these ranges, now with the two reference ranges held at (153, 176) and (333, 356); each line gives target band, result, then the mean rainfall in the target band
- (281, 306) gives -3.8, 164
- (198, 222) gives 0.7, 164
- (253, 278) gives -2.6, 167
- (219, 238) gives -0.6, 169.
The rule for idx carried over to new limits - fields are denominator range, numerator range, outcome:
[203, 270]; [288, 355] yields 0.82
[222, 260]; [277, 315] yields 0.95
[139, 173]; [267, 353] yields 0.80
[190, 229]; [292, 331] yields 0.87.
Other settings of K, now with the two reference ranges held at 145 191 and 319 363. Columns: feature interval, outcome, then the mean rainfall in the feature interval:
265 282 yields -2.3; 167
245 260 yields -1.5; 169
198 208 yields 0.2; 166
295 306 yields -1.8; 162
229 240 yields -1.1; 175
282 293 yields -1.8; 167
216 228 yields 0.0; 163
